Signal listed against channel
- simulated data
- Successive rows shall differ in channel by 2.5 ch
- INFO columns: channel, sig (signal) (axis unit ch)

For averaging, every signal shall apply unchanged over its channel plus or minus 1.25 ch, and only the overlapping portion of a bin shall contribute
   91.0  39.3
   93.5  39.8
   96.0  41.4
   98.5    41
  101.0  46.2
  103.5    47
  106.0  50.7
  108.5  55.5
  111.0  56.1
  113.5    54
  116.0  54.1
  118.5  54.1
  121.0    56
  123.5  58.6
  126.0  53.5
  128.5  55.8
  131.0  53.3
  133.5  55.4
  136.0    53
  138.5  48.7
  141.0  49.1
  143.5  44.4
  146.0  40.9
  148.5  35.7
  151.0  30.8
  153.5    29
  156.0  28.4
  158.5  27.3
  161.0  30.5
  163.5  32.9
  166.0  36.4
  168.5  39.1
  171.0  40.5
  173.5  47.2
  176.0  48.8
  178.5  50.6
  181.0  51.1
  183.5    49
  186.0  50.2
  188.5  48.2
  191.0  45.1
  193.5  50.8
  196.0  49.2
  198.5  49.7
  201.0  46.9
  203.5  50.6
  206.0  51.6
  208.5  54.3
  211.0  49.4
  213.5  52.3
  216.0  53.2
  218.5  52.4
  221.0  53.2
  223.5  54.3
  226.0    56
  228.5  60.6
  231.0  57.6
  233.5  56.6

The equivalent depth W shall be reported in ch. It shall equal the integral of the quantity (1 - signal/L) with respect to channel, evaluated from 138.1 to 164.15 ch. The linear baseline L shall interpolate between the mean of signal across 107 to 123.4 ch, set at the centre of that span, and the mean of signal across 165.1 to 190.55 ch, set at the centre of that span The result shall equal 7.5 ch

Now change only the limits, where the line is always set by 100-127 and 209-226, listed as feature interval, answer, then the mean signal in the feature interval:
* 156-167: 4.5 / 31.3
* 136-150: 2.3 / 44.4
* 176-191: 1.0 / 49.3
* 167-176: 1.7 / 43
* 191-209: 1.0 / 49.9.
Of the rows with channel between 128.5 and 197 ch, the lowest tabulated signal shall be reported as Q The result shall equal 27.3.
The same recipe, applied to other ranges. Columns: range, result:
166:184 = 36.4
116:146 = 40.9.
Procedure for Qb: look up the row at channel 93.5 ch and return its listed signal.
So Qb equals 39.8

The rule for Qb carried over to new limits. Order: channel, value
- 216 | 53.2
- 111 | 56.1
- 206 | 51.6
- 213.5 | 52.3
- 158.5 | 27.3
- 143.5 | 44.4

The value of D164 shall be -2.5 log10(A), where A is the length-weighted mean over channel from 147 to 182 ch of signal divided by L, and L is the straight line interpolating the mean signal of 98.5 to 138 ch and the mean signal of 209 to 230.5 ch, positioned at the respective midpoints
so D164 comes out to 0.38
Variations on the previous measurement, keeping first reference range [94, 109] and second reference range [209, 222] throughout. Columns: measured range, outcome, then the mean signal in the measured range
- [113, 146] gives -0.108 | 52.6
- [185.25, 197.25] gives 0.050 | 48.6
